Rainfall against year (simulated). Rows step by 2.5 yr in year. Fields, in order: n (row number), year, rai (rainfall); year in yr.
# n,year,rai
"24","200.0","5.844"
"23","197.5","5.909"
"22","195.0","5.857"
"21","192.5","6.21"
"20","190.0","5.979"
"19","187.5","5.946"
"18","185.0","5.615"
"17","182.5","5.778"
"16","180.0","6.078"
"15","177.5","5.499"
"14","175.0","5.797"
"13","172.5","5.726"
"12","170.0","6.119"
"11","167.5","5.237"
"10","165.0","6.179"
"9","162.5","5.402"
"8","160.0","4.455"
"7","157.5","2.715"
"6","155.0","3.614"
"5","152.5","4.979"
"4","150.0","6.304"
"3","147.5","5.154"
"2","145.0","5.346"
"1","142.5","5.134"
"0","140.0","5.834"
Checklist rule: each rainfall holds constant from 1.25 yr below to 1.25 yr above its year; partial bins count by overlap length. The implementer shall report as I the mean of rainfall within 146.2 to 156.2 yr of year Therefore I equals 5.02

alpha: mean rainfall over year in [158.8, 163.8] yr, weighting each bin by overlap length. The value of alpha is 4.95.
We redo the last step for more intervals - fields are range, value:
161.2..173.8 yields 5.73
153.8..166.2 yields 4.47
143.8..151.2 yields 5.6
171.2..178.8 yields 5.68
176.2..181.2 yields 5.79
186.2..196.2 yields 6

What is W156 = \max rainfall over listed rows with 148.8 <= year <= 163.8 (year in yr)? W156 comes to 6.304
